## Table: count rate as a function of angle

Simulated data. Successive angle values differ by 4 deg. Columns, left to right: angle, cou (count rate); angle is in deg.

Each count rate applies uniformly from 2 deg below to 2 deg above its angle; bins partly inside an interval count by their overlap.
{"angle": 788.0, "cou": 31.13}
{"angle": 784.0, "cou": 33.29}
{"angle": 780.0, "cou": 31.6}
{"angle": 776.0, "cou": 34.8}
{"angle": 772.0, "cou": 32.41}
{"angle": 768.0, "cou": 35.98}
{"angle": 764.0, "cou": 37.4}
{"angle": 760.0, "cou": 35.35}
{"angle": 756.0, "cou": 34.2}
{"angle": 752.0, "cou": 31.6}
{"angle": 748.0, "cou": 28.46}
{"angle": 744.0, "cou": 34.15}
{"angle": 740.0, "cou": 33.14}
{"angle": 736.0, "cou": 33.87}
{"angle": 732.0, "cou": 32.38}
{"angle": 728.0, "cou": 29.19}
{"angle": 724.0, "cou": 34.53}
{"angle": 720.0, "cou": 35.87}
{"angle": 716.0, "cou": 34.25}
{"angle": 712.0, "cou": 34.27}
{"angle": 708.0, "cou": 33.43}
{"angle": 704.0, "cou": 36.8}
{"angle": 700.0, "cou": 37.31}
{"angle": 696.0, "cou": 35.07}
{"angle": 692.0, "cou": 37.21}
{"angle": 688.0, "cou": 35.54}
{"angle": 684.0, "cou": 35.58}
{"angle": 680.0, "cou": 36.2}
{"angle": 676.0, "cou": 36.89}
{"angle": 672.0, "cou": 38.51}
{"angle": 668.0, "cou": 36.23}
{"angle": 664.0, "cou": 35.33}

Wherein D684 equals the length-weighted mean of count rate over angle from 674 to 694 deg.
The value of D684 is 36.3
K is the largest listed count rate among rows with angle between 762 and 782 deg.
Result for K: 37.4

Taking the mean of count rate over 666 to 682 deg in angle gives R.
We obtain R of 37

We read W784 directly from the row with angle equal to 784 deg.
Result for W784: 33.29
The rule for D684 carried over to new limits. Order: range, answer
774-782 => 33.2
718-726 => 35.2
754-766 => 35.6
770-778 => 33.6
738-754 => 31.8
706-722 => 34.5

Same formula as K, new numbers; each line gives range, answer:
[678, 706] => 37.31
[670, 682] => 38.51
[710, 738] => 35.87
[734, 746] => 34.15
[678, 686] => 36.2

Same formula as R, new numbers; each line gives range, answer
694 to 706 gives 36.4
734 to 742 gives 33.5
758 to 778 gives 35.2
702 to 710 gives 35.1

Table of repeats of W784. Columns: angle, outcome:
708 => 33.43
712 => 34.27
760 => 35.35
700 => 37.31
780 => 31.6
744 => 34.15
